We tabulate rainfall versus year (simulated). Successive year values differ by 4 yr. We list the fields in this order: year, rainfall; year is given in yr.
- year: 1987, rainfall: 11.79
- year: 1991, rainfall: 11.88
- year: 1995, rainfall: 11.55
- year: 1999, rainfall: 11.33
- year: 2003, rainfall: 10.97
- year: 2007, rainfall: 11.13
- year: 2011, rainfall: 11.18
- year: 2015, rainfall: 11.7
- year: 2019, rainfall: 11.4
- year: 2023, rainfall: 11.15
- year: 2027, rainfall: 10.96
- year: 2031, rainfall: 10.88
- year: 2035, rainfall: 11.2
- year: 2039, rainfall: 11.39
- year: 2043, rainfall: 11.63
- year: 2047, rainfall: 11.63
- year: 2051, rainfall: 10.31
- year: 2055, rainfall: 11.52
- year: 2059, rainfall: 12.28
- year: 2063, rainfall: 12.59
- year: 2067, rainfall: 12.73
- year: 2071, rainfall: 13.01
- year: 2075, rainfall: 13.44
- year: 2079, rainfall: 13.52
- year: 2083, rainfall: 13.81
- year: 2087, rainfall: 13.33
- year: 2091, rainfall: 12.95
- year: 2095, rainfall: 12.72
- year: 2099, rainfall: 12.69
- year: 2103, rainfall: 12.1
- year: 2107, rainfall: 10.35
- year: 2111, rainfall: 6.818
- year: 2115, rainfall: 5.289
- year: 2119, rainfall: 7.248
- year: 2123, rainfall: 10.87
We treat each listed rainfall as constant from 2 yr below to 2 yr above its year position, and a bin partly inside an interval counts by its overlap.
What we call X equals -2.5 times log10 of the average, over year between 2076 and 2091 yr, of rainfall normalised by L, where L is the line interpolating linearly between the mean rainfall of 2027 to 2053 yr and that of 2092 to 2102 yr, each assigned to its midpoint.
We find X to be -0.10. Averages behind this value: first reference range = 11.2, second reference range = 12.7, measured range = 13.5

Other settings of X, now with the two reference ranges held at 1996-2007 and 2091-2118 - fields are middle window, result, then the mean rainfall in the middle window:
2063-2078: -0.24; 13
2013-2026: -0.04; 11.4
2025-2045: -0.04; 11.2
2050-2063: -0.10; 11.6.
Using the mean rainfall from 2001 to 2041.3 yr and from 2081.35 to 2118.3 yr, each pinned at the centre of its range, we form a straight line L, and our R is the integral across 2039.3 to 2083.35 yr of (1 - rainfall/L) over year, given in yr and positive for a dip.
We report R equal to -4.9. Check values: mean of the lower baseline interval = 11.2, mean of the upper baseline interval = 11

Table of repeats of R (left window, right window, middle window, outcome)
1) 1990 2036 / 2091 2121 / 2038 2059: -1.3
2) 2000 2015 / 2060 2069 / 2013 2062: 2.4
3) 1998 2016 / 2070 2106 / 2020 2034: 0.8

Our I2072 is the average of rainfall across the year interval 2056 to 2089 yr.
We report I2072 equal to 13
